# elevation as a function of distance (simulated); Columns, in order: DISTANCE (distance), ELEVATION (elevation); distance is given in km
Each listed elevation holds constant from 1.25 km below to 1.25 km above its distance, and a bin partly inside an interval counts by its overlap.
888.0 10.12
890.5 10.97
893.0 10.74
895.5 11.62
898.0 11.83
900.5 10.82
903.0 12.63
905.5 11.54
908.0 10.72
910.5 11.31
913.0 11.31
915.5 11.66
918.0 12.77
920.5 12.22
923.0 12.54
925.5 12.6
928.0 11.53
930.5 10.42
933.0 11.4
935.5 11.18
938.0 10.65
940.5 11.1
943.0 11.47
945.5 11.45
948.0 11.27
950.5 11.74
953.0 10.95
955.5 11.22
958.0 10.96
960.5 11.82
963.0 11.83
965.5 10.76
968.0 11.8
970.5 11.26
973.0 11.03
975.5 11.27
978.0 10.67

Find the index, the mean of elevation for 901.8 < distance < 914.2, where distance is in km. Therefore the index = 11.5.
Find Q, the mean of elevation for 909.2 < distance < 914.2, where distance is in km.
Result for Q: 11.3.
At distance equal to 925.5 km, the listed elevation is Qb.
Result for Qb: 12.6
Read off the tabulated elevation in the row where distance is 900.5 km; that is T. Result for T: 10.82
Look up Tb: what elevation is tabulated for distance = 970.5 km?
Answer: 11.26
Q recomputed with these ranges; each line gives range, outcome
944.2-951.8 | 11.5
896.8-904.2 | 11.8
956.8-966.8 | 11.3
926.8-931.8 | 11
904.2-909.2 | 11.1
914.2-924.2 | 12.3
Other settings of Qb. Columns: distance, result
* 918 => 12.77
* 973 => 11.03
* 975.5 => 11.27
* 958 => 10.96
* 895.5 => 11.62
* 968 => 11.8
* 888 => 10.12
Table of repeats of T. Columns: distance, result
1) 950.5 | 11.74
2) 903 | 12.63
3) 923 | 12.54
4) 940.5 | 11.1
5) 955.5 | 11.22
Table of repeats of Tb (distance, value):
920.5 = 12.22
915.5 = 11.66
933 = 11.4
